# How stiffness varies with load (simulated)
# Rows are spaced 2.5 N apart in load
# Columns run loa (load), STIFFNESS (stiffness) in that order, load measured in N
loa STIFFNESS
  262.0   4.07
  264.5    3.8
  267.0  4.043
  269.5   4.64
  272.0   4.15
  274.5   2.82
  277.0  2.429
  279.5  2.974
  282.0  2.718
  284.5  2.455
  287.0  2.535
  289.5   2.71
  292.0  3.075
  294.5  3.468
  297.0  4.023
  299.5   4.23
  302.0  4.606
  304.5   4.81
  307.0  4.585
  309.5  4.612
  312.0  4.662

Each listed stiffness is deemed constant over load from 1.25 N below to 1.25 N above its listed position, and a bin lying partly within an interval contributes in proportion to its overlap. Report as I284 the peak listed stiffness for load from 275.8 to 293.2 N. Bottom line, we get 3.075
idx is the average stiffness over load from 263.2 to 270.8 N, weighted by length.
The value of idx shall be 4.16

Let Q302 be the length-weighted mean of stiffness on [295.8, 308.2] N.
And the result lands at 4.45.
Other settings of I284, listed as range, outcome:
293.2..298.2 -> 4.023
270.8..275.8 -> 4.15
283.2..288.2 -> 2.535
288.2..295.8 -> 3.468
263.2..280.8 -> 4.64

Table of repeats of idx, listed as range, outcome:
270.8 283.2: 3.01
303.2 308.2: 4.7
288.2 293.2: 2.89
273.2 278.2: 2.64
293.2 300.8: 3.91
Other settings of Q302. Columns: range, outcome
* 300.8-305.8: 4.71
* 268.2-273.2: 4.39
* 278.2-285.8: 2.71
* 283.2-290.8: 2.57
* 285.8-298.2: 3.16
